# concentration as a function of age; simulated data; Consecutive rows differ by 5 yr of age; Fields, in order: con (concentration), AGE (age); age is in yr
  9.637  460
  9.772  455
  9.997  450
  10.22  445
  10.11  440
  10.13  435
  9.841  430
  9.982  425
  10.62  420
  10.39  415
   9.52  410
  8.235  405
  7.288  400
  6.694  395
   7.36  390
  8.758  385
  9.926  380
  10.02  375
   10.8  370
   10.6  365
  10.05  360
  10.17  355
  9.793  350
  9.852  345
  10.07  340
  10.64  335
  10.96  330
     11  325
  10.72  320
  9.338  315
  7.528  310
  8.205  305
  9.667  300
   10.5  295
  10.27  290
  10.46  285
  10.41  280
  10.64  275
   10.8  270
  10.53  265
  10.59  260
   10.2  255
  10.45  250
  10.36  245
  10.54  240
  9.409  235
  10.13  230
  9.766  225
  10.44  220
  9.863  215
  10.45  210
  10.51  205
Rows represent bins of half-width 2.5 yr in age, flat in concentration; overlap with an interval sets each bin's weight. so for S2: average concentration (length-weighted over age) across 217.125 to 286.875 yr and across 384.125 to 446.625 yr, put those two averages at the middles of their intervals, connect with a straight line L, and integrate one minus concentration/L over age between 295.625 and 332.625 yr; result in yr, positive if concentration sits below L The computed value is 0.8 yr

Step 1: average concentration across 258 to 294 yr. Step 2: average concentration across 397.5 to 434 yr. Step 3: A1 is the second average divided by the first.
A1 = 0.90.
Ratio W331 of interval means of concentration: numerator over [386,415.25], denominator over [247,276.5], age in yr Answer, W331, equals 0.77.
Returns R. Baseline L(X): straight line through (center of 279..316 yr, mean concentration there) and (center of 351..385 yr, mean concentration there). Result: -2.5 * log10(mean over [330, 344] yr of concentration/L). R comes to -0.06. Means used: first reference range 9.52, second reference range 10.1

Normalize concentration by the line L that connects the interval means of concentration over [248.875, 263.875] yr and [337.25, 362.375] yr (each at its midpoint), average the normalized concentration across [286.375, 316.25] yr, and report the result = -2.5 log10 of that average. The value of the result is 0.10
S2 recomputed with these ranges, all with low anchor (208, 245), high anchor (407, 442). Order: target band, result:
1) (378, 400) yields 4.4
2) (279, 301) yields -0.4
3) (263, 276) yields -0.7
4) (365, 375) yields -0.5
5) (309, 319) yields 1.2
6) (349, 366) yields -0.1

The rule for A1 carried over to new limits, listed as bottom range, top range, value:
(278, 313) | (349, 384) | 1.06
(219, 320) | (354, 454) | 0.95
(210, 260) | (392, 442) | 0.91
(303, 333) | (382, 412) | 0.83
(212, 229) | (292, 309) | 0.93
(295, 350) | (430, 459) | 1.02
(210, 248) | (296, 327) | 0.93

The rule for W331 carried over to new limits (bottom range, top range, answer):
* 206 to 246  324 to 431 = 0.95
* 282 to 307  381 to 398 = 0.79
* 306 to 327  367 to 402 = 0.92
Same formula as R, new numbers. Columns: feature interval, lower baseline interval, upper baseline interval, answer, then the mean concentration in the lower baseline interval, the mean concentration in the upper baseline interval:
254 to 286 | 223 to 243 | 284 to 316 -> -0.10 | 9.98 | 9.38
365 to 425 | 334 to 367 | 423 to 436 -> 0.10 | 10.1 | 9.97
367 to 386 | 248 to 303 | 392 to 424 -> -0.09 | 10.4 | 8.82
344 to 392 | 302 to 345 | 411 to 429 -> 0.03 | 9.81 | 10.2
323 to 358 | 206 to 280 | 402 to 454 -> -0.03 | 10.3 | 9.88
